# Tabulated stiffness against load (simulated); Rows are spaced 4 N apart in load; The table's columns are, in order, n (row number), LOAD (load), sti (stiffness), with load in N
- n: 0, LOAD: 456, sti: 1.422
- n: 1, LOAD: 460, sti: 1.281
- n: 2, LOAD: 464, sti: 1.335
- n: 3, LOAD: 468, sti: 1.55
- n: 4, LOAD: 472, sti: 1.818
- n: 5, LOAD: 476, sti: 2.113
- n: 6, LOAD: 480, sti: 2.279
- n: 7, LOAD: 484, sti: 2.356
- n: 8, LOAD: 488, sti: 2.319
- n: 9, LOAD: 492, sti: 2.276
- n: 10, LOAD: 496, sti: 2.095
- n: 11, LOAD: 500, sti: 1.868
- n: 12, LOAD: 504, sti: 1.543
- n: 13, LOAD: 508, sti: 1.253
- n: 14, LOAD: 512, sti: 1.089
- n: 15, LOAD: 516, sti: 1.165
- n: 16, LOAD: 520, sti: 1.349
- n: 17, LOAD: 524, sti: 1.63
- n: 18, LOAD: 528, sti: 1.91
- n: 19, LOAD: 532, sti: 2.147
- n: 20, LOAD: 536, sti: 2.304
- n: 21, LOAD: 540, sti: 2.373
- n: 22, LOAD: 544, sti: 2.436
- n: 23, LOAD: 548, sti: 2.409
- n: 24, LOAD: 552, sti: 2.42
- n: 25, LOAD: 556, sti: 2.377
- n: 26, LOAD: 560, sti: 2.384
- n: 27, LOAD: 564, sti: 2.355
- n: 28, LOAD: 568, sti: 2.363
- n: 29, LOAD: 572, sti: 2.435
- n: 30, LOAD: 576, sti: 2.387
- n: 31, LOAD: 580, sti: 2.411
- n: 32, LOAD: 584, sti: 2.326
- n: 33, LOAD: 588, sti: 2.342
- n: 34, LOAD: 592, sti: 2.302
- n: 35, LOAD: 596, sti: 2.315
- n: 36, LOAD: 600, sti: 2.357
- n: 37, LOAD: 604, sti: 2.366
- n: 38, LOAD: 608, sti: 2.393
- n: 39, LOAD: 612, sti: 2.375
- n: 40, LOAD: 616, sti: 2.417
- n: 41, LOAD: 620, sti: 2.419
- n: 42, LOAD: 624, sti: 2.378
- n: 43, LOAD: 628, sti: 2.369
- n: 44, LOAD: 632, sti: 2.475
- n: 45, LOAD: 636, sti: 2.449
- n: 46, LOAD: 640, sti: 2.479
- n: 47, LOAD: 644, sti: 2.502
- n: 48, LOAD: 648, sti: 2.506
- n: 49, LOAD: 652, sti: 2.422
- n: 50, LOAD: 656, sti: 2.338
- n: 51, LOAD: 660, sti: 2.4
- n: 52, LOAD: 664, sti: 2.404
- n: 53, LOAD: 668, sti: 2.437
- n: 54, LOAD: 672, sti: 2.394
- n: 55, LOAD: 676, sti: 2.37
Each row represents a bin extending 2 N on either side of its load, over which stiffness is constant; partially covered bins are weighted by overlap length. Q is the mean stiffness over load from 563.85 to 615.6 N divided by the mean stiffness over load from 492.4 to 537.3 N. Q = 1.41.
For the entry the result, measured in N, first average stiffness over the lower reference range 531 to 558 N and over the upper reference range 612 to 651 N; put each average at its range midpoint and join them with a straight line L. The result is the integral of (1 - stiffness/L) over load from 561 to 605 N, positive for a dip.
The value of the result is 0.6 N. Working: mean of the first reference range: 2.36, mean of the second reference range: 2.44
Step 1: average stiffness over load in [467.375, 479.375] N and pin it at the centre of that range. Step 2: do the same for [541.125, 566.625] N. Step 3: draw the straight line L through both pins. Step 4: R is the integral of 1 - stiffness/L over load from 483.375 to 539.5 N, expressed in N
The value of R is 8.5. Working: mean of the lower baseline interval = 1.91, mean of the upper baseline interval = 2.4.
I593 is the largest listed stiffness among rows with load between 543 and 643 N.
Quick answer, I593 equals 2.479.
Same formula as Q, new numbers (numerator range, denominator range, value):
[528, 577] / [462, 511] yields 1.25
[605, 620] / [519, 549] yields 1.15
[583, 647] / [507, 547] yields 1.33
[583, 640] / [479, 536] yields 1.31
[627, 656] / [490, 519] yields 1.53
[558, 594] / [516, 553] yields 1.16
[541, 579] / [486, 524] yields 1.44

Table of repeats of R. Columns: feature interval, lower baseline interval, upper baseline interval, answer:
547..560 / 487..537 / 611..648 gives -2.7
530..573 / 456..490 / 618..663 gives -4.8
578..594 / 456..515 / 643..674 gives -1.4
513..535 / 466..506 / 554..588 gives 5.4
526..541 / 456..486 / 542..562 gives 0.6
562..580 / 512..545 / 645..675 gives -3.2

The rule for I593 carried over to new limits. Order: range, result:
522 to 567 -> 2.436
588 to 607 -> 2.366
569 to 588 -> 2.435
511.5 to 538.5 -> 2.304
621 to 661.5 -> 2.506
